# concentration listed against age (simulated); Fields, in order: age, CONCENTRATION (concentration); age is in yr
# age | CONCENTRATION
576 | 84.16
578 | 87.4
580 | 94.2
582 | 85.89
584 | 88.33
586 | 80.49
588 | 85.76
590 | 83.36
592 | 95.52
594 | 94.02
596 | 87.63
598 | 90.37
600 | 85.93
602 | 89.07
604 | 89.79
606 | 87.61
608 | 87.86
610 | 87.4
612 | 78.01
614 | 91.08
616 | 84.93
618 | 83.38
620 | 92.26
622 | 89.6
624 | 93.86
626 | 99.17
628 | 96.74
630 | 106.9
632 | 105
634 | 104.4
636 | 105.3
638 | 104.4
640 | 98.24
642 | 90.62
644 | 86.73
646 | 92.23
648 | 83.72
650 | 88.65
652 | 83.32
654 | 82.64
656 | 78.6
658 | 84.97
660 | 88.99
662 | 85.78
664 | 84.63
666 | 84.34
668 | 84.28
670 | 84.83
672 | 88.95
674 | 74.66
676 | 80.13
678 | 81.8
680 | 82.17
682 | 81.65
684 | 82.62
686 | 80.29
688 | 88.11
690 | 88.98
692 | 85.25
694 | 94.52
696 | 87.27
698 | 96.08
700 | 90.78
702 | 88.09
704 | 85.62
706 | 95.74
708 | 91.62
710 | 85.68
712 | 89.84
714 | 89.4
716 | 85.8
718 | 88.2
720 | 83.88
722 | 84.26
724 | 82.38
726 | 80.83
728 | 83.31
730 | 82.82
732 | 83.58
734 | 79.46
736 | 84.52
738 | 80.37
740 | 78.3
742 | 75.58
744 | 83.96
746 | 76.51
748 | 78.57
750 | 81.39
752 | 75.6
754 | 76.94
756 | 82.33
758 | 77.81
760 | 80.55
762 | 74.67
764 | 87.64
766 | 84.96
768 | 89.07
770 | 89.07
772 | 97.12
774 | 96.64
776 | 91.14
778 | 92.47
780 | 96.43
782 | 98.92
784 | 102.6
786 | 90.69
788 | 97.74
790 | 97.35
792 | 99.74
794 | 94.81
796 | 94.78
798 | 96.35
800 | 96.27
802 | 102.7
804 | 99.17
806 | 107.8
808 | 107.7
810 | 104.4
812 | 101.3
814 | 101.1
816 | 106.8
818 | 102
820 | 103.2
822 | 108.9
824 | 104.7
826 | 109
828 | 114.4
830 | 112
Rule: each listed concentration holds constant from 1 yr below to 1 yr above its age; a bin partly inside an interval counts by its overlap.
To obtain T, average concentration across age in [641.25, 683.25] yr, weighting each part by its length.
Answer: 84.4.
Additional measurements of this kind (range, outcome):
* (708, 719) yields 88.1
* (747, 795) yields 88.9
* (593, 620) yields 87.6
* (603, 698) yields 88.7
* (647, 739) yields 85.3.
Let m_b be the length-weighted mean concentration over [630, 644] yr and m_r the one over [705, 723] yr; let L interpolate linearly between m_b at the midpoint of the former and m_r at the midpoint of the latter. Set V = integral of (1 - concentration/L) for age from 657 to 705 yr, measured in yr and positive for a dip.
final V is 4.0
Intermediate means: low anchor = 101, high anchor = 88.3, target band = 85.6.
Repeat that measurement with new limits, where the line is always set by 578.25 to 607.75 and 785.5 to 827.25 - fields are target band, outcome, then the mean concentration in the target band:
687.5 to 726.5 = 2.9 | 88.2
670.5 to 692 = 2.5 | 83.1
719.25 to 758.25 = 6.7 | 80.7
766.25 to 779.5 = 0.9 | 92.3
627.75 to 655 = -1.1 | 94.9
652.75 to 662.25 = 0.9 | 84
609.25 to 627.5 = 0.2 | 89.1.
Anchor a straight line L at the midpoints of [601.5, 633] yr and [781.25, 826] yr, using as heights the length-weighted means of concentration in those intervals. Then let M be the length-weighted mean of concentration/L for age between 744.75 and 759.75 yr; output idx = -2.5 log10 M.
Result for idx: 0.243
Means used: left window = 91.5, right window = 101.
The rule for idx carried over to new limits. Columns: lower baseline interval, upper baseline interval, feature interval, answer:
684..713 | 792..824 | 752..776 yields 0.14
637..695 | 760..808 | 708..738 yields 0.07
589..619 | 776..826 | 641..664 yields 0.06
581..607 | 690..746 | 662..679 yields 0.04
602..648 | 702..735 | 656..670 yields 0.06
